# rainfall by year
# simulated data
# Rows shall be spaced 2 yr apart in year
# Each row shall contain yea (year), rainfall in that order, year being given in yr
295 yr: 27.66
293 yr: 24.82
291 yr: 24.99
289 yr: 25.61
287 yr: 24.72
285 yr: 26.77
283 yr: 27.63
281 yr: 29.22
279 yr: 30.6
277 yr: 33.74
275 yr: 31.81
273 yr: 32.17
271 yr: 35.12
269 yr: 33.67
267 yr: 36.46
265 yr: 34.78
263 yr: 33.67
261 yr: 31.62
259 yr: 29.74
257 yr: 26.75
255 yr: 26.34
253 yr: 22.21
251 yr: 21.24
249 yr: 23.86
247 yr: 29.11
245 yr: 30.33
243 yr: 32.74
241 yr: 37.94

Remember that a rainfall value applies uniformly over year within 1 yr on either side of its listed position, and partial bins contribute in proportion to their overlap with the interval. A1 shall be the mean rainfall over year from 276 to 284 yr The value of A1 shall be 30.3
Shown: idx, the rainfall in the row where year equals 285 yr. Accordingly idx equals 26.77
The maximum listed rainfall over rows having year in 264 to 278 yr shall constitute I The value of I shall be 36.46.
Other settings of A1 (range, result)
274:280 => 32.1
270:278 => 33.2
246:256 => 24.6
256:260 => 28.2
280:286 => 27.9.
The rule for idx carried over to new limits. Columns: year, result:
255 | 26.34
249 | 23.86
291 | 24.99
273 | 32.17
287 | 24.72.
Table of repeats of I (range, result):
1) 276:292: 33.74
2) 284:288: 26.77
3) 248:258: 26.75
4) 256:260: 29.74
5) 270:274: 35.12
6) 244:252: 30.33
